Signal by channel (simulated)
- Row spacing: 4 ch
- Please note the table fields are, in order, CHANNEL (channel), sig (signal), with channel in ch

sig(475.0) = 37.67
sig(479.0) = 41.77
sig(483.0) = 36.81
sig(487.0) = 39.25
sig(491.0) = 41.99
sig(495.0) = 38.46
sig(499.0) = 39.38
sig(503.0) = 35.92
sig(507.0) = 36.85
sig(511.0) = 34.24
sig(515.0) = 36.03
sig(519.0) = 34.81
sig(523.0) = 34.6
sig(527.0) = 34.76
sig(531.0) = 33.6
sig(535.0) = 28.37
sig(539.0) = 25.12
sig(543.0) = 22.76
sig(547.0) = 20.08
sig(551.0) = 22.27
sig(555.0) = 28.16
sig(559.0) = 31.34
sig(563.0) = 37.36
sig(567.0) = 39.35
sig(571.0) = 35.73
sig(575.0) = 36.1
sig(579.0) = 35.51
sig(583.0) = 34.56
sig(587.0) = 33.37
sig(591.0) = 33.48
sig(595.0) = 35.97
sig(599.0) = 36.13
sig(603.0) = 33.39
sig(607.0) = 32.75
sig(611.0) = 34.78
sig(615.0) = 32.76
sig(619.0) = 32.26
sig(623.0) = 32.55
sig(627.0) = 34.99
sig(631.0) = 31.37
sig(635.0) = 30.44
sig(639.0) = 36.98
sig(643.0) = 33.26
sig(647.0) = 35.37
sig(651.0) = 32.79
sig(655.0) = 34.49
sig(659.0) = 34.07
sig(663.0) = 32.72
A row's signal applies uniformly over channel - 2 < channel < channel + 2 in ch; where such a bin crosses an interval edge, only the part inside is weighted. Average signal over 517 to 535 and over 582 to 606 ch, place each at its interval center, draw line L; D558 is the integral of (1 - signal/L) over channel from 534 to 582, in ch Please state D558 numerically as 5.3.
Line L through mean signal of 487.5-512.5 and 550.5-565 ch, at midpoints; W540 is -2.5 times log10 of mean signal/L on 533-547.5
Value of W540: 0.32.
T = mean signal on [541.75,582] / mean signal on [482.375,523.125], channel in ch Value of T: 0.8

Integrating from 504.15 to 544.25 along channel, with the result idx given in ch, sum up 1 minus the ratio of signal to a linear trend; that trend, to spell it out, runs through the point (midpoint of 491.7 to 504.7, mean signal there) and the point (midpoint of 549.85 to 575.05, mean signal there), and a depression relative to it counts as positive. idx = 4.34 ch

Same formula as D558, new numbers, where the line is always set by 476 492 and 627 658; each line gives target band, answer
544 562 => 5.4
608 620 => 0.5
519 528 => 0.8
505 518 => 1.0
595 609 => 0.3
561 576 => -0.3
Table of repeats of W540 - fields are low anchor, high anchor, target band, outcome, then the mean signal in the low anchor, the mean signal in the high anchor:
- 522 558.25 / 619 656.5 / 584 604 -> -0.12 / 27.7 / 33.5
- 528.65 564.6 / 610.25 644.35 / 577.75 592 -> -0.13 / 27.6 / 33.2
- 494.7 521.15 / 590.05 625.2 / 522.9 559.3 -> 0.27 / 36.4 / 33.8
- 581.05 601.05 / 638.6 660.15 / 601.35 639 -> 0.05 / 34.7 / 34.3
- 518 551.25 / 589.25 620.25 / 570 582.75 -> -0.12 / 28.6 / 34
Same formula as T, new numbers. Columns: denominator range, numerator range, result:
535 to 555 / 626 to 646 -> 1.41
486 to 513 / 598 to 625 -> 0.88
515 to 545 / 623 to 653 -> 1.08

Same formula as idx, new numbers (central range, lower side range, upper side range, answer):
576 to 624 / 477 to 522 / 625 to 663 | 1.22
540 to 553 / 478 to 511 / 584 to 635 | 5.12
